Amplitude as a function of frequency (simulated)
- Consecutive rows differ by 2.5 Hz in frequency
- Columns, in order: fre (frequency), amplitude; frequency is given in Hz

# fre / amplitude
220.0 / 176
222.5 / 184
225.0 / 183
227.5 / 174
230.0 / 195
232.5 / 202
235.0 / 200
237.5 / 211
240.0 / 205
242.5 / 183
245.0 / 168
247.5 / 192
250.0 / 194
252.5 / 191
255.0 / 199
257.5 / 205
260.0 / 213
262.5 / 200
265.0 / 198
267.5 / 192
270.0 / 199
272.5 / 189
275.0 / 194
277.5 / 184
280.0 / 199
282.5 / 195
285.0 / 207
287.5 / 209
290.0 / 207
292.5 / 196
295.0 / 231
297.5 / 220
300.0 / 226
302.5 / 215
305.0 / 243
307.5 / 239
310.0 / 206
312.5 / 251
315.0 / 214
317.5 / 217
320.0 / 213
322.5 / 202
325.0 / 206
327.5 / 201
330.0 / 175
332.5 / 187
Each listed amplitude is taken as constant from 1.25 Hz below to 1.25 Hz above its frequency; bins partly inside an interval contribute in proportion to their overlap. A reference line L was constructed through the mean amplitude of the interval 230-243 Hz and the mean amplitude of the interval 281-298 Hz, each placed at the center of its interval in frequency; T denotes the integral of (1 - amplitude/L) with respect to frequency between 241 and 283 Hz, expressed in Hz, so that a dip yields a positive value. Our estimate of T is 2.2 Hz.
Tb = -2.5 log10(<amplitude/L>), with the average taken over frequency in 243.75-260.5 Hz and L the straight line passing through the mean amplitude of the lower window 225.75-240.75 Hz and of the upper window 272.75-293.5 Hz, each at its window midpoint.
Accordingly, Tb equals 0.021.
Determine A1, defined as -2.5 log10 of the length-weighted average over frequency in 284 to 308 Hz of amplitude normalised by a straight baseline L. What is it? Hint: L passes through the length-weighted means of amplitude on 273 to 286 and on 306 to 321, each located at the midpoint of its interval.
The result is -0.05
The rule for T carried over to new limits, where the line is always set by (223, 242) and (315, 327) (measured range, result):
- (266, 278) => 0.54 Hz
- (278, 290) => 0.09 Hz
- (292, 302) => -0.69 Hz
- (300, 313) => -1.39 Hz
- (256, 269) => -0.12 Hz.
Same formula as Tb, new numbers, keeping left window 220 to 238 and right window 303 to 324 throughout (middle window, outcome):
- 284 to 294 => 0.04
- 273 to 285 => 0.08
